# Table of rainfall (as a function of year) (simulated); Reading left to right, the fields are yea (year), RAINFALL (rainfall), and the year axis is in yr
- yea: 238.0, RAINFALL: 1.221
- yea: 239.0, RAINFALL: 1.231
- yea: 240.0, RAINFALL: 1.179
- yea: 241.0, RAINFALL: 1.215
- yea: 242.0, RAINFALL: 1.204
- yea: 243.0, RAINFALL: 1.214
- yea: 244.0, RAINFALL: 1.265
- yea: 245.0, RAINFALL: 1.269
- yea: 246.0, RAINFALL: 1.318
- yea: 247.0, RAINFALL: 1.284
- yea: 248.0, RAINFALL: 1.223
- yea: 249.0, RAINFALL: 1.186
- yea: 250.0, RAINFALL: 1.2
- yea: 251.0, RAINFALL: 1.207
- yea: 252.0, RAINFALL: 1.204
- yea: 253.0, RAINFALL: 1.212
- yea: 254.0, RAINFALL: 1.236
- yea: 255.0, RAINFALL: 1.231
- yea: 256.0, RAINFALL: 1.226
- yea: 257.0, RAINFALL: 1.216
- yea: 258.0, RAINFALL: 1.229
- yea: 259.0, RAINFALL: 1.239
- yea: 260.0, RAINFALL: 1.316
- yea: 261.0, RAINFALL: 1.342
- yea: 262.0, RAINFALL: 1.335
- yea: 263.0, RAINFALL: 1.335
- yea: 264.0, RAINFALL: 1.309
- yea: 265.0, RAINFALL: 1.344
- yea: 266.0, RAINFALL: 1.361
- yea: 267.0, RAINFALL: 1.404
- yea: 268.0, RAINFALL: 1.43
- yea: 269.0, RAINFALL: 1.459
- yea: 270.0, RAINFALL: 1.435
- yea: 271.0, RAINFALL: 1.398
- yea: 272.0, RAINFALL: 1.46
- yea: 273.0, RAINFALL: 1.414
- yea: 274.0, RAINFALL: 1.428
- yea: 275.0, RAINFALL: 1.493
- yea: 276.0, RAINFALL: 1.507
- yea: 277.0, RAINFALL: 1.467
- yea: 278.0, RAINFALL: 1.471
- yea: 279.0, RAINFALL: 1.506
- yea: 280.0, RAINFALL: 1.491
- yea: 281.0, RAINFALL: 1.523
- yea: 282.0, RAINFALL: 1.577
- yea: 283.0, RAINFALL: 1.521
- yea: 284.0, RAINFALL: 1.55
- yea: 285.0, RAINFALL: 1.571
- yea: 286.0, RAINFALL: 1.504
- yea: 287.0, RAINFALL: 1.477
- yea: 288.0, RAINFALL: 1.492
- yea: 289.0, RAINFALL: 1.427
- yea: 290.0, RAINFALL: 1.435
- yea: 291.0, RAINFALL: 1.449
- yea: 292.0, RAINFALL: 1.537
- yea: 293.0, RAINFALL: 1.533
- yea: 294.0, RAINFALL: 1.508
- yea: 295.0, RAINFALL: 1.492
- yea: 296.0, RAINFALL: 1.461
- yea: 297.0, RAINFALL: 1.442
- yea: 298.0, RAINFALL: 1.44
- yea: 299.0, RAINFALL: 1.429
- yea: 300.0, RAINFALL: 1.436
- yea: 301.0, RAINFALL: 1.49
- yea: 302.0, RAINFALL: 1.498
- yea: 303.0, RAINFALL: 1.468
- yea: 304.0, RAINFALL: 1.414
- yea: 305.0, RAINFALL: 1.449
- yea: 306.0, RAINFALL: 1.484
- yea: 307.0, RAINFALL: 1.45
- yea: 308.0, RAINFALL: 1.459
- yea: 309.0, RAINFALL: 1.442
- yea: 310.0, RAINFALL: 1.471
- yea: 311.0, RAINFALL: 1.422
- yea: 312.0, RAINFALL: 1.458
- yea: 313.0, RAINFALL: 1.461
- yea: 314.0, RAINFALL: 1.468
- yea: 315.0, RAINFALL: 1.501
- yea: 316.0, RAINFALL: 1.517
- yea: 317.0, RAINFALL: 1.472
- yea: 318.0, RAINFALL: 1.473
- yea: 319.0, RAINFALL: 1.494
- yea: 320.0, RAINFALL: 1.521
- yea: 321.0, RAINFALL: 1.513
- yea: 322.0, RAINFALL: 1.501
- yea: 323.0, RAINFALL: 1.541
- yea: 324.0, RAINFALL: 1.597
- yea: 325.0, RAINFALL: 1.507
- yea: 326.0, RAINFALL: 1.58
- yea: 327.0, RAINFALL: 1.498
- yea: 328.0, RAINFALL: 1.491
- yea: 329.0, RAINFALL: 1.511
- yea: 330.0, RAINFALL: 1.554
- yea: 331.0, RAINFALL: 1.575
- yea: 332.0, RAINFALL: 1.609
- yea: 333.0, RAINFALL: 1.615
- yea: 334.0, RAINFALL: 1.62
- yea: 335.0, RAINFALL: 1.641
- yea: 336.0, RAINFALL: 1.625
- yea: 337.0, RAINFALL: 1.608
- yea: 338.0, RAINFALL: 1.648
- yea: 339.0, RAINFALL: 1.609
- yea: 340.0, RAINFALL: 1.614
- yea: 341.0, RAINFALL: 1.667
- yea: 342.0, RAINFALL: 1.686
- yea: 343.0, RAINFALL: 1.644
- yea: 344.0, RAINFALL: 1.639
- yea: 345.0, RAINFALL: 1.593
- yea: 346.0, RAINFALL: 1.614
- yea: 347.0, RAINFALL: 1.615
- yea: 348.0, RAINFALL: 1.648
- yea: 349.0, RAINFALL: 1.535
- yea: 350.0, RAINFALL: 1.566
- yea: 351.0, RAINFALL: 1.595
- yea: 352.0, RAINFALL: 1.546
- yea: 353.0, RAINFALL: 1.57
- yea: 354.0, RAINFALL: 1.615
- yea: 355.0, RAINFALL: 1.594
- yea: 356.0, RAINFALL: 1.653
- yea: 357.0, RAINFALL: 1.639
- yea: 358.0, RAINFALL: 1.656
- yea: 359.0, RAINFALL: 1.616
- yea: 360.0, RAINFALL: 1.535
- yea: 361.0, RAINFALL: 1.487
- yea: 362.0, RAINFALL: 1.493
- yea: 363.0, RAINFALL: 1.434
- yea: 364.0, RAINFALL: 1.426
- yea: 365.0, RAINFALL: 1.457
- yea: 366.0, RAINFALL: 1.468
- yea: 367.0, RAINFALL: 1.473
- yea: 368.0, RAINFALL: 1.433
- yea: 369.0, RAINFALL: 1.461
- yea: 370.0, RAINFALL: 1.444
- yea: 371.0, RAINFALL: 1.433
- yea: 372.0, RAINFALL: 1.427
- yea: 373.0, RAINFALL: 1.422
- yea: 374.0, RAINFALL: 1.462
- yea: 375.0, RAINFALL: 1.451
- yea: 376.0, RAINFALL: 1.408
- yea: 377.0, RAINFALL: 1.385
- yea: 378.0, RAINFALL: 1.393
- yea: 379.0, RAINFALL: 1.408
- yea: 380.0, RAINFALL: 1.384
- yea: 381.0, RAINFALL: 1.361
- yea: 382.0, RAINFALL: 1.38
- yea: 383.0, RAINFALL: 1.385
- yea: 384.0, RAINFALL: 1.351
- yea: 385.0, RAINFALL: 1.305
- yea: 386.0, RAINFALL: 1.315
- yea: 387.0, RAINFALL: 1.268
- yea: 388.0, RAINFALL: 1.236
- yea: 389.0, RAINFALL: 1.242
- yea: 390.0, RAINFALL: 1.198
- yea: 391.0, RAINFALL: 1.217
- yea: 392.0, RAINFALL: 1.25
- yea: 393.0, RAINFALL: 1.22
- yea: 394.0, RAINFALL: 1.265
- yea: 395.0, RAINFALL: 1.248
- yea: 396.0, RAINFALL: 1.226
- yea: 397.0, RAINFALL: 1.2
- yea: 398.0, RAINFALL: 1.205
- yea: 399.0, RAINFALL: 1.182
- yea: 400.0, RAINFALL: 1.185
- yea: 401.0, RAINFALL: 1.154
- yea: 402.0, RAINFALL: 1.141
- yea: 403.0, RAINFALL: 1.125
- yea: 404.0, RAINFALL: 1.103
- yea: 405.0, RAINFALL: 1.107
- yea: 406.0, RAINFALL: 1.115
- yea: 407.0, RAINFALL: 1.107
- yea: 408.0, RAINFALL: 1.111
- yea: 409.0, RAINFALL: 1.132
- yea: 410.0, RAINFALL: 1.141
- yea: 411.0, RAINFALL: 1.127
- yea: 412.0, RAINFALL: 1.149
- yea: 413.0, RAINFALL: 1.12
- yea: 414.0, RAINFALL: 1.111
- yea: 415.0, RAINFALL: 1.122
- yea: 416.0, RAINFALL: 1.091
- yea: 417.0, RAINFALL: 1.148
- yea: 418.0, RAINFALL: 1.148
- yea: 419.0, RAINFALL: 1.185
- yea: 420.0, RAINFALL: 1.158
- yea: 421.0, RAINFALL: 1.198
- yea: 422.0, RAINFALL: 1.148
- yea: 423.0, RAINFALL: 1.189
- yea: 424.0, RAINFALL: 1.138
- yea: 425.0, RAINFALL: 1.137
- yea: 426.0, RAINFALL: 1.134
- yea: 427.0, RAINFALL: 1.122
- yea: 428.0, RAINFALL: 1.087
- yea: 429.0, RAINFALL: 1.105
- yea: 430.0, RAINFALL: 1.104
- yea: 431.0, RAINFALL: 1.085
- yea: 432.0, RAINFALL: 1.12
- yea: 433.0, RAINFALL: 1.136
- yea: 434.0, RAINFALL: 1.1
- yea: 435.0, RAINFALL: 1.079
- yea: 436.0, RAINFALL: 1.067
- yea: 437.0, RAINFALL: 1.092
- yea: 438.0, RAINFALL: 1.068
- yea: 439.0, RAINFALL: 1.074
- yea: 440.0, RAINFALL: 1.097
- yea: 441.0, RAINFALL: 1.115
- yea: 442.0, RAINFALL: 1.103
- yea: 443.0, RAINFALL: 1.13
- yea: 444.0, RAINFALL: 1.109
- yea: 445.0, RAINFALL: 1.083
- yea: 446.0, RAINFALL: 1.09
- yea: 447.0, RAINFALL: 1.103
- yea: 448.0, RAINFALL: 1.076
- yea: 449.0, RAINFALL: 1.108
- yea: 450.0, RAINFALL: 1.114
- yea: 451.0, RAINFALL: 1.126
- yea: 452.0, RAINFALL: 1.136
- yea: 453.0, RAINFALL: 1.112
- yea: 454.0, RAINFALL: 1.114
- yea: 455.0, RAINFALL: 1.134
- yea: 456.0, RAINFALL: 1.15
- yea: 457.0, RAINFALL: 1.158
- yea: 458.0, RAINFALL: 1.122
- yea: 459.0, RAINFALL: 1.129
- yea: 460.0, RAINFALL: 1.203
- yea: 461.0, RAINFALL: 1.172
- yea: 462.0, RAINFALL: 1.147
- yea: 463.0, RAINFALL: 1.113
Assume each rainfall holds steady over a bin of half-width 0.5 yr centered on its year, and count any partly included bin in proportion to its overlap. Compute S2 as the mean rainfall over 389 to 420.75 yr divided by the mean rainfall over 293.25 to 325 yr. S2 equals 0.79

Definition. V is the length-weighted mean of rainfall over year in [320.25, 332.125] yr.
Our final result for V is 1.54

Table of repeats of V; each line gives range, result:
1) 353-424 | 1.31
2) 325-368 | 1.58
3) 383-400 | 1.25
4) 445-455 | 1.11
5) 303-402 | 1.47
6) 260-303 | 1.46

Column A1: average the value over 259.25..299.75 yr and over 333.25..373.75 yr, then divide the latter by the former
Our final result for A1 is 1.1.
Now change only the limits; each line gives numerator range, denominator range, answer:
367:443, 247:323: 0.85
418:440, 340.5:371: 0.72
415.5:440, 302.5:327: 0.75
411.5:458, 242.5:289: 0.82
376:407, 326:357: 0.78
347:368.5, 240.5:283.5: 1.15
